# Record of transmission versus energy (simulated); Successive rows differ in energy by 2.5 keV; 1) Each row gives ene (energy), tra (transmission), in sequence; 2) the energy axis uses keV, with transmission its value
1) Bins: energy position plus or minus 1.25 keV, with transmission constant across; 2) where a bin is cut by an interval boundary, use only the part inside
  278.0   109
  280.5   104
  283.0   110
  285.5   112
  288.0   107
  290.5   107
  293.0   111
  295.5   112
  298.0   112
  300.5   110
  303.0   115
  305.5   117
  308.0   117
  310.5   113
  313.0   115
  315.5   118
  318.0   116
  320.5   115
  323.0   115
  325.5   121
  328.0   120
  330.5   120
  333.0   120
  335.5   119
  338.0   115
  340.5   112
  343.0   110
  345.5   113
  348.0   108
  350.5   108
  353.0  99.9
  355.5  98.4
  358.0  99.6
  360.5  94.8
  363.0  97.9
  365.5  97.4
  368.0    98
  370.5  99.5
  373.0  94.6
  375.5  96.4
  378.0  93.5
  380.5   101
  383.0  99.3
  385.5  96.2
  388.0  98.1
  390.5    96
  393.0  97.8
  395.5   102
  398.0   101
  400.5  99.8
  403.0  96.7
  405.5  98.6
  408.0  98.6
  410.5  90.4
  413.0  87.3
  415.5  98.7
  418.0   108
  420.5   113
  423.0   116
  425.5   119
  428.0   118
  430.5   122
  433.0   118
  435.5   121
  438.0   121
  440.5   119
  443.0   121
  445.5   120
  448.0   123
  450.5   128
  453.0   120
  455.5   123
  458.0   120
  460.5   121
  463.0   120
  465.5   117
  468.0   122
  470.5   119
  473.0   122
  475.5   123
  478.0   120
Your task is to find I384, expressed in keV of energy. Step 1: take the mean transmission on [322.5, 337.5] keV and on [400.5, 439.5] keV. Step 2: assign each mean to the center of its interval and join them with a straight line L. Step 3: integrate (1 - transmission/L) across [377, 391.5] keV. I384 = 1.9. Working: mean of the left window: 119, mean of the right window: 108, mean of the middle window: 97.4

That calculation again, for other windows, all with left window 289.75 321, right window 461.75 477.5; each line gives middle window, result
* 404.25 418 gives 2.58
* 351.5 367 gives 2.38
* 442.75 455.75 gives -0.32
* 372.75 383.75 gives 1.85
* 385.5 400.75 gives 2.41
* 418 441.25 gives 0.17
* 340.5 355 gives 0.98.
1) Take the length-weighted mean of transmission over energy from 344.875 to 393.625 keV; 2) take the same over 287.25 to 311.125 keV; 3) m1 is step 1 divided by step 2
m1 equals 0.9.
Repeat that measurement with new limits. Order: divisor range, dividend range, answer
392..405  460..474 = 1.21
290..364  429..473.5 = 1.08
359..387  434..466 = 1.25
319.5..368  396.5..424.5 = 0.92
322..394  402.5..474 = 1.09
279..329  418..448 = 1.05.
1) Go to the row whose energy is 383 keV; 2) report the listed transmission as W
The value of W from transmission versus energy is 99.3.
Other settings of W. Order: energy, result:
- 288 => 107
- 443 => 121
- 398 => 101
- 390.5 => 96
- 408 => 98.6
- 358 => 99.6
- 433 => 118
